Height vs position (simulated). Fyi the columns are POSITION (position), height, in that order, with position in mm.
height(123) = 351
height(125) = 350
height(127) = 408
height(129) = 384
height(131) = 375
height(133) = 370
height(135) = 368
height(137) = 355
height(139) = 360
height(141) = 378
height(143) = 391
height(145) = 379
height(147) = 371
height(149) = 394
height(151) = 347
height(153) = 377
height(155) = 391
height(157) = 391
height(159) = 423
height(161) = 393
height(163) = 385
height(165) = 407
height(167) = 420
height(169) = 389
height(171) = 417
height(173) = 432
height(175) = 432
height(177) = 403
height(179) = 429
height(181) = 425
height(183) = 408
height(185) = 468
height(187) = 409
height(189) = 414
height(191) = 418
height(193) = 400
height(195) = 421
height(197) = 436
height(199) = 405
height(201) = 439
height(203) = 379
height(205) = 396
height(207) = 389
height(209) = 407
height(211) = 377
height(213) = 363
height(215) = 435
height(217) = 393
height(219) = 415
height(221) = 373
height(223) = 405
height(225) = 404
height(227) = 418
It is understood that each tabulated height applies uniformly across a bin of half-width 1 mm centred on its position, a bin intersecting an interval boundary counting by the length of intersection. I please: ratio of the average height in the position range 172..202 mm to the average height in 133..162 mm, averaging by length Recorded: 1.11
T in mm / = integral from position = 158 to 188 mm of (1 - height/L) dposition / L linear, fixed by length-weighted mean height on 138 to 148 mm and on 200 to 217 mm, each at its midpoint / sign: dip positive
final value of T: -2.34 mm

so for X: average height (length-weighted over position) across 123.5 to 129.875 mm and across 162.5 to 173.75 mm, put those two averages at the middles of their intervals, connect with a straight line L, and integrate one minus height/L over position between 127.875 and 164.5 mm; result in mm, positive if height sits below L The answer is 1.2 mm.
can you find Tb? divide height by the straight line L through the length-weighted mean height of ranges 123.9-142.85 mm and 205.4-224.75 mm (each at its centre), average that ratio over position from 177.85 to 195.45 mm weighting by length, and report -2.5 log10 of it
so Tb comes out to -0.09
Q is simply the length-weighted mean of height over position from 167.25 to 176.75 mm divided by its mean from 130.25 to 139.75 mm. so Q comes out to 1.1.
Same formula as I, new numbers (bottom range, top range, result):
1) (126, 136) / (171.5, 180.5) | 1.11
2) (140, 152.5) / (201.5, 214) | 1.03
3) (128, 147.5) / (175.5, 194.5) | 1.12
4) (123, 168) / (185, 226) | 1.06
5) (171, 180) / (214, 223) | 0.95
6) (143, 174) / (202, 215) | 0.99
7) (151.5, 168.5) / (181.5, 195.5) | 1.06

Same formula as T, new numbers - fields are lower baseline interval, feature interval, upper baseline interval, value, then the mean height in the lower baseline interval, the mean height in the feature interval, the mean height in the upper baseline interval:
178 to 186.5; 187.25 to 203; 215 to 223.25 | 0.2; 431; 416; 400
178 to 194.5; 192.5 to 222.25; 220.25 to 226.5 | 0.4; 421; 402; 397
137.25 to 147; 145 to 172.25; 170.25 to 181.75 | 0.4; 375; 393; 423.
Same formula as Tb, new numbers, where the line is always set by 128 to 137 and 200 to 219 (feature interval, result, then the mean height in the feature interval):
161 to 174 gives -0.06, 407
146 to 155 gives 0.01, 374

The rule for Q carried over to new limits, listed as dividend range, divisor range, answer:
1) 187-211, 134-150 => 1.09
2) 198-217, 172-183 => 0.94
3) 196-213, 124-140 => 1.08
